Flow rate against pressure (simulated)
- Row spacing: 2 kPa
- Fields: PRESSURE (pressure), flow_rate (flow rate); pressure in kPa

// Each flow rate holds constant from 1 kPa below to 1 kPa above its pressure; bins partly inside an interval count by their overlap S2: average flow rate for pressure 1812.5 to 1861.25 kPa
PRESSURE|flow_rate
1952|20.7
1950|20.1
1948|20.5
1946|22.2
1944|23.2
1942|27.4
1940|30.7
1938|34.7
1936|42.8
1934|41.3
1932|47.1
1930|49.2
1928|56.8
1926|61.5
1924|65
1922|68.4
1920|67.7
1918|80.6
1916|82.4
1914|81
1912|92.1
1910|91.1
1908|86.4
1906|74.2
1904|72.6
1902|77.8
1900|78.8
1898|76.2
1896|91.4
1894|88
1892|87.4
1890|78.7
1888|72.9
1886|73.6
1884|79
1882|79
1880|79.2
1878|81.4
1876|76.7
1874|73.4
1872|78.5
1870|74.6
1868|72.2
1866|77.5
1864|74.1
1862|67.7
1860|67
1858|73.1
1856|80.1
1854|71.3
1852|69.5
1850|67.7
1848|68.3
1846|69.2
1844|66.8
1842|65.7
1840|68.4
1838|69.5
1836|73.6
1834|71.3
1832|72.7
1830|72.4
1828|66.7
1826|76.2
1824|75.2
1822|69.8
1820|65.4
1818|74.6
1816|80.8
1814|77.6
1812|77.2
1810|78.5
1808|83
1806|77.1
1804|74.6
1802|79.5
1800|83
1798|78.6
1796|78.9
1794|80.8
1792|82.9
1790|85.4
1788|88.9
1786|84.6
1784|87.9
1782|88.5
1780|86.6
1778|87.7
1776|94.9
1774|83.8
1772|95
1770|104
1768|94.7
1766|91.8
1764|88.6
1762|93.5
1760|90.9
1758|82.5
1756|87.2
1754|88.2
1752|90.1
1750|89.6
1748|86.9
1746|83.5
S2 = 71.4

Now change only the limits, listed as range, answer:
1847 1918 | 77.6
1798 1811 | 79.2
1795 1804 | 79.4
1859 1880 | 74.5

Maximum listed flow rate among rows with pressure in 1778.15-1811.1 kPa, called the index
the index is 88.9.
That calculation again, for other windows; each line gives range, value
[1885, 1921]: 92.1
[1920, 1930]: 68.4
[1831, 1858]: 80.1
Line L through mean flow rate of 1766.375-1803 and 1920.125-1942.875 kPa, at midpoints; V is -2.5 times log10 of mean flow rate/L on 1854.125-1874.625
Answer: -0.12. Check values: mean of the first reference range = 87.1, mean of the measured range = 73.7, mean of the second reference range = 48.6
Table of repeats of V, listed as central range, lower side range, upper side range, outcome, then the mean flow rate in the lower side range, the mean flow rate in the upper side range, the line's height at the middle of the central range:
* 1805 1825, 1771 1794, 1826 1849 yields 0.02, 87.5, 69.8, 77.1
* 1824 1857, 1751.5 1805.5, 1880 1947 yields 0.10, 87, 66.3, 77.5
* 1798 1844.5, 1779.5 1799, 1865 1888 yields 0.10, 84.3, 76.7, 81.5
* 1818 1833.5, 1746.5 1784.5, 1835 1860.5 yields 0.06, 90.1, 70.1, 75.4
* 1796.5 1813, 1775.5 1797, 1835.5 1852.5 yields 0.02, 85.9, 68.6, 80.3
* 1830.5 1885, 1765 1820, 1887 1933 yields 0.09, 84.1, 75.1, 79.1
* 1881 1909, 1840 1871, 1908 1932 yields -0.12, 70.9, 71.9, 71.5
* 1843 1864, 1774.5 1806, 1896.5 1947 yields 0.04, 84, 61.5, 73.2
